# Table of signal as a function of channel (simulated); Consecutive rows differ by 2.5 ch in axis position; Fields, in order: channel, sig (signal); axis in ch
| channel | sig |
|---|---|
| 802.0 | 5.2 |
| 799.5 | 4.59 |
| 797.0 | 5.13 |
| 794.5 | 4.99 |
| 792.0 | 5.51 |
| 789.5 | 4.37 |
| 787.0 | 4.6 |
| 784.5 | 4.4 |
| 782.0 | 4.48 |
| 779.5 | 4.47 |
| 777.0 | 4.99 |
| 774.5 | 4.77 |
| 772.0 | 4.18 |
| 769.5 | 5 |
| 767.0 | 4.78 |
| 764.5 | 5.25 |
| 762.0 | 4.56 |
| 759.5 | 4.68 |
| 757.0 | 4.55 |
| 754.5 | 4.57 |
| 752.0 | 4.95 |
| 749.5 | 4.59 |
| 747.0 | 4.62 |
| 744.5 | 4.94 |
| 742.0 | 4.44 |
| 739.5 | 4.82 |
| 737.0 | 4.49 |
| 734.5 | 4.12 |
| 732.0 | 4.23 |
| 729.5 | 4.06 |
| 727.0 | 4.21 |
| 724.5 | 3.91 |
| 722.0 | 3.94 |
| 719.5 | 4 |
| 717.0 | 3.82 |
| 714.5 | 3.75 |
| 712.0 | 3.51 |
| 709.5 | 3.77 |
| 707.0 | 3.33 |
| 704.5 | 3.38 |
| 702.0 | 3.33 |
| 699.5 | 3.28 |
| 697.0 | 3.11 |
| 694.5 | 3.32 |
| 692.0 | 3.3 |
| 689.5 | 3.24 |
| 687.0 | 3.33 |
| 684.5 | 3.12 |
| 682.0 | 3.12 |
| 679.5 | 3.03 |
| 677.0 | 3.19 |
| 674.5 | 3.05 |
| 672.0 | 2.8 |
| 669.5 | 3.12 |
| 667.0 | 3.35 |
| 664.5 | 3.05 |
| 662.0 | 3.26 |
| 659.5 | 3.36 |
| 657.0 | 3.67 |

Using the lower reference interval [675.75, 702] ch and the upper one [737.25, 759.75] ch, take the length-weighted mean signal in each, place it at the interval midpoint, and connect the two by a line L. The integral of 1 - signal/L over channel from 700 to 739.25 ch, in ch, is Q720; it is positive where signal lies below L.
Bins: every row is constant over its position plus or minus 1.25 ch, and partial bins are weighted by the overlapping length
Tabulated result 1.01 ch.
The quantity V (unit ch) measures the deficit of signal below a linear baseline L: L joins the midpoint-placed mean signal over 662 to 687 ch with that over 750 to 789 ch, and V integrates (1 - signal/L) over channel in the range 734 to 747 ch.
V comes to -1.2 ch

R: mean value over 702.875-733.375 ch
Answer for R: 3.82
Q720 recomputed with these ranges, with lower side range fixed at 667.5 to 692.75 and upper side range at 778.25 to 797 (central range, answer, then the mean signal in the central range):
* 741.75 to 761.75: -2.3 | 4.67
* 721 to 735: -0.9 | 4.08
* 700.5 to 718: 0.1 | 3.55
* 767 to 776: -0.4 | 4.68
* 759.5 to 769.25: -1.1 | 4.85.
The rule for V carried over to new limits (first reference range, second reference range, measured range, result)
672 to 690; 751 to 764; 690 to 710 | 1.0 ch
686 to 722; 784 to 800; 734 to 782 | -4.2 ch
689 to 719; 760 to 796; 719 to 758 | -3.4 ch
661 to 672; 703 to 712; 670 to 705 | 1.5 ch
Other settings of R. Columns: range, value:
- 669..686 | 3.06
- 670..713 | 3.24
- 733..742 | 4.46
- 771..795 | 4.67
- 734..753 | 4.64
